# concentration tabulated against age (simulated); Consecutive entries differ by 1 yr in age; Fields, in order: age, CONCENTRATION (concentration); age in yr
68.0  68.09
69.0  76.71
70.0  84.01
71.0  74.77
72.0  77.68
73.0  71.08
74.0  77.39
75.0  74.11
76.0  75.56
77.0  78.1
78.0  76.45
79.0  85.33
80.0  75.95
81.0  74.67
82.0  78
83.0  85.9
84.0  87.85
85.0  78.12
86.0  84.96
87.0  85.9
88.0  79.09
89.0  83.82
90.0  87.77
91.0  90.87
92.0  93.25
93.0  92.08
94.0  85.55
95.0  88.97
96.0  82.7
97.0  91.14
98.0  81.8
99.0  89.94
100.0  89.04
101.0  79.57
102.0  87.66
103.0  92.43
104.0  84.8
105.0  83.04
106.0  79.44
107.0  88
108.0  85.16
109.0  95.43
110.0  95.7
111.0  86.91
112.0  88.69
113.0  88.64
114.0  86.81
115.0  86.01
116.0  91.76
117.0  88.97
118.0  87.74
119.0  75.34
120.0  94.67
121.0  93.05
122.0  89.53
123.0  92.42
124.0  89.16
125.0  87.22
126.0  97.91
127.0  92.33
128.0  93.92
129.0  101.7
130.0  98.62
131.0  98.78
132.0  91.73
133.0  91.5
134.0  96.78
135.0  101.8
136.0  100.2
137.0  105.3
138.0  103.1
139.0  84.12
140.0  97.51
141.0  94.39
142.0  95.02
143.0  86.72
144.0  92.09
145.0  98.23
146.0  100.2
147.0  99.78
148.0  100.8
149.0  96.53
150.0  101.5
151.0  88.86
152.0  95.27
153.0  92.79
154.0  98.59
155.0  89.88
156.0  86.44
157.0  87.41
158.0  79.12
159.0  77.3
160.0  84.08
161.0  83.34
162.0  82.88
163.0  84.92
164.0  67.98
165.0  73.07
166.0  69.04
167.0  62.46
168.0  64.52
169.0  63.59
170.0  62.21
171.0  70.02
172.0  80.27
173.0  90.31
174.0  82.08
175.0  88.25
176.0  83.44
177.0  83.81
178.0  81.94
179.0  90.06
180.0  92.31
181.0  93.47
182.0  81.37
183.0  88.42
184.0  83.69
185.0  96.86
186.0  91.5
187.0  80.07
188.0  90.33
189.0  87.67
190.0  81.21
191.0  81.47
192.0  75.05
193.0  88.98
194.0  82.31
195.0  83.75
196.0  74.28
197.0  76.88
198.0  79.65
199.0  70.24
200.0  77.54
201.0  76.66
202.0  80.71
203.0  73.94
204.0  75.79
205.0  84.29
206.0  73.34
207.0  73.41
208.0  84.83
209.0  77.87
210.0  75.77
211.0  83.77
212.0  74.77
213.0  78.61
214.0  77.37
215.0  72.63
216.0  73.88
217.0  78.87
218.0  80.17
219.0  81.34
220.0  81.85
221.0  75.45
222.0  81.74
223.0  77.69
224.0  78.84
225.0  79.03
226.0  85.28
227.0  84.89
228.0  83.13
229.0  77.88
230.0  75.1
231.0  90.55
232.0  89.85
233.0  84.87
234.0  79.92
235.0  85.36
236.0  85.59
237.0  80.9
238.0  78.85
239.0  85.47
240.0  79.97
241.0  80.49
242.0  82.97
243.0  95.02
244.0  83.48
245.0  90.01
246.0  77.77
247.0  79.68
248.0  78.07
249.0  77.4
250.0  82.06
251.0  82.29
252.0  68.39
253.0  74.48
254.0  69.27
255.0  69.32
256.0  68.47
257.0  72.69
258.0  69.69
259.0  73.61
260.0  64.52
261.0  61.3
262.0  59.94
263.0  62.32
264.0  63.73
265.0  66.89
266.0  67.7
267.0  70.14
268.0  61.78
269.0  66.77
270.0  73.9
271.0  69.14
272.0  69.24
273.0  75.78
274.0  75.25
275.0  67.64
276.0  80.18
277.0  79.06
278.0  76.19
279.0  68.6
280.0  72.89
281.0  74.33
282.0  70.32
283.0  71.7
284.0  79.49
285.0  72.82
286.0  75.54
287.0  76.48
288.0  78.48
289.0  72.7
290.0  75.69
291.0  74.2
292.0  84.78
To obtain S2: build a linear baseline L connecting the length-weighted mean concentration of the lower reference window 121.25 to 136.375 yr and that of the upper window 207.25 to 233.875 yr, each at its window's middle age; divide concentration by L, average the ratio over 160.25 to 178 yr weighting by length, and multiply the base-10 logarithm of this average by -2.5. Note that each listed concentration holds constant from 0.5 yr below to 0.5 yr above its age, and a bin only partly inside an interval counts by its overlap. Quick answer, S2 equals 0.16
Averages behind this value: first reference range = 94.8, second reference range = 80.2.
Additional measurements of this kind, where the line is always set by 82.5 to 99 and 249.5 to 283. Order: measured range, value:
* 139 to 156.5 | -0.166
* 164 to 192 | -0.033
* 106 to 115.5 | -0.050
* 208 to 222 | -0.044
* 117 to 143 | -0.137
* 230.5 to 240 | -0.152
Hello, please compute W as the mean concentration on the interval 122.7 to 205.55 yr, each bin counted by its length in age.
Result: 86.5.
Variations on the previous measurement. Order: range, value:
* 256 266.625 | 66.4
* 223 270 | 76.6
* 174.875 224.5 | 81.1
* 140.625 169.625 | 86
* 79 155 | 90.4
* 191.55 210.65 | 78.2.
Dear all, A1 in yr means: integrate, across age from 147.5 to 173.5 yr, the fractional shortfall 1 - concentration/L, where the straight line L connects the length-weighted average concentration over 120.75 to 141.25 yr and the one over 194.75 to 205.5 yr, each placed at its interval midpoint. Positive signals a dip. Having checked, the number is 1.7 yr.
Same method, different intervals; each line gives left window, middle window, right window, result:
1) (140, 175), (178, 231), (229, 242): 1.7 yr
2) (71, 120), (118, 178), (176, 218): -4.0 yr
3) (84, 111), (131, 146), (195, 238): -2.1 yr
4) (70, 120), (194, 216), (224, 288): 0.3 yr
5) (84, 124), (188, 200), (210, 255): 0.3 yr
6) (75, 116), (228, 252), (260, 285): -3.2 yr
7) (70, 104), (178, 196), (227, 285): -1.7 yr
